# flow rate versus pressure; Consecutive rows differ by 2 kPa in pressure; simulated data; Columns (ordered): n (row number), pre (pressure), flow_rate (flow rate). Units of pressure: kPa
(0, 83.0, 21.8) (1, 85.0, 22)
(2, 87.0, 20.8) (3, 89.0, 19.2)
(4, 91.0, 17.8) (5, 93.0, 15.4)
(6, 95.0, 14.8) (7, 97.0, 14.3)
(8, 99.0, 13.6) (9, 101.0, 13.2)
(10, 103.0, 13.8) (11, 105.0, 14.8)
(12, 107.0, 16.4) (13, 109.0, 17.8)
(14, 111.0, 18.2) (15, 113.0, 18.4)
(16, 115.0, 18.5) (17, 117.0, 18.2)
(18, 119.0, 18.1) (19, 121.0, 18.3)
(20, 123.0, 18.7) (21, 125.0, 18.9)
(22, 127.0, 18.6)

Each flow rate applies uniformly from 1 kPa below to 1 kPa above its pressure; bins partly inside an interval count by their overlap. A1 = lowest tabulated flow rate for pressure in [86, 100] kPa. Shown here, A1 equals 13.6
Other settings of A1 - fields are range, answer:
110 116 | 18.2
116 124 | 18.1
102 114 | 13.8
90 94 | 15.4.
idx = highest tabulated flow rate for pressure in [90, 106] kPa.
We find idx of 17.8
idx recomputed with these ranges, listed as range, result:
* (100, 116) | 18.5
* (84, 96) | 22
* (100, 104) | 13.8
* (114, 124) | 18.7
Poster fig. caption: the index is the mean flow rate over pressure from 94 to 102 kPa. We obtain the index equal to 14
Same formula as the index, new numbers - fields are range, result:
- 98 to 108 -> 14.4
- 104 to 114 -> 17.1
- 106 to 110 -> 17.1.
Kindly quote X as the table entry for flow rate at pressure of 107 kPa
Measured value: 16.4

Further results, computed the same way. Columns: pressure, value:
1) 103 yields 13.8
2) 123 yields 18.7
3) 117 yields 18.2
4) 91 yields 17.8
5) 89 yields 19.2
